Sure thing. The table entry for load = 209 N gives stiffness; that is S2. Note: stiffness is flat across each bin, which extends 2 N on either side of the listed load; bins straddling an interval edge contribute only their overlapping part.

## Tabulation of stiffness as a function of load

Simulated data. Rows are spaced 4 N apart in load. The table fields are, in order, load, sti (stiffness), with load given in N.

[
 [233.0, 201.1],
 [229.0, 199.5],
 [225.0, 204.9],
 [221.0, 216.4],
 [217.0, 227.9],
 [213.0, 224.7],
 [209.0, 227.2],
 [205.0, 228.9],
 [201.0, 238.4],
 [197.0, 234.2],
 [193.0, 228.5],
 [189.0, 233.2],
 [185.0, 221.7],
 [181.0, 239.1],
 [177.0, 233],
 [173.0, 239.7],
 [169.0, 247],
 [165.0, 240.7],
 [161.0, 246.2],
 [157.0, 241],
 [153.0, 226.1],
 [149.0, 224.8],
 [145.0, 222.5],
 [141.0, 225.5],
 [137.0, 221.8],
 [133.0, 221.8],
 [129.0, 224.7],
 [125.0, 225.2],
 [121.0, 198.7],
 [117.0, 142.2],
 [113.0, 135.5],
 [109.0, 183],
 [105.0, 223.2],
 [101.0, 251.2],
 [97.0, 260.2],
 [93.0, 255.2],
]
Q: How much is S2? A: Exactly 227.2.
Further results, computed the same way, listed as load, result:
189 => 233.2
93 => 255.2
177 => 233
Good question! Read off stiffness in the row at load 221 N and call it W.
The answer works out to 216.4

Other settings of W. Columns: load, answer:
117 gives 142.2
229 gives 199.5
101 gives 251.2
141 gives 225.5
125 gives 225.2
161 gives 246.2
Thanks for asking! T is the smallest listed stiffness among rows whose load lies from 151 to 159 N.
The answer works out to 226.1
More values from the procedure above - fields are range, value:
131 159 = 221.8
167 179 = 233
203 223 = 216.4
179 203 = 221.7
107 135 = 135.5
